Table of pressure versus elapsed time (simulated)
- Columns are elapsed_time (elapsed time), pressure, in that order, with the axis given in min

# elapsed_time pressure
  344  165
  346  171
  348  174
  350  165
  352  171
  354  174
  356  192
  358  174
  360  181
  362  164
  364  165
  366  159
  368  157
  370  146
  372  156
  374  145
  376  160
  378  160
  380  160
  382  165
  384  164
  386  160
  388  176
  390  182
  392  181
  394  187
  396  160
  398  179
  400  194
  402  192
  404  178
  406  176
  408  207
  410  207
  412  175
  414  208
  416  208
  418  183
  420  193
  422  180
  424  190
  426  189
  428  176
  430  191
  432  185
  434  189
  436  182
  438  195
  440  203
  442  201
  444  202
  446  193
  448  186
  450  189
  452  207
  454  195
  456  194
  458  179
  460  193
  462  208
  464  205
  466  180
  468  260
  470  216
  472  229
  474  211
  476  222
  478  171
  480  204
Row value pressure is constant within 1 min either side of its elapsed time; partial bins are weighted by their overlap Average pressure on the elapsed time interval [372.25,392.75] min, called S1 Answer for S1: 165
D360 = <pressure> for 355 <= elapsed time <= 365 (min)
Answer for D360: 175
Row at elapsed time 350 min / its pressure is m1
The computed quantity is 165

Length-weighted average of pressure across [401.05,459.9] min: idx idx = 192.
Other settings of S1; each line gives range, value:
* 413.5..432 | 190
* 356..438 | 178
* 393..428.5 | 188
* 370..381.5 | 156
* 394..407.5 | 181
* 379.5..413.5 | 180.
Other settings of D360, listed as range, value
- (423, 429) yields 185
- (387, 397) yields 177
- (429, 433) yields 188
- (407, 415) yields 199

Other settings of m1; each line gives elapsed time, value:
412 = 175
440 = 203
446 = 193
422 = 180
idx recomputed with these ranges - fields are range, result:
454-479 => 205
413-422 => 196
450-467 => 195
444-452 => 193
